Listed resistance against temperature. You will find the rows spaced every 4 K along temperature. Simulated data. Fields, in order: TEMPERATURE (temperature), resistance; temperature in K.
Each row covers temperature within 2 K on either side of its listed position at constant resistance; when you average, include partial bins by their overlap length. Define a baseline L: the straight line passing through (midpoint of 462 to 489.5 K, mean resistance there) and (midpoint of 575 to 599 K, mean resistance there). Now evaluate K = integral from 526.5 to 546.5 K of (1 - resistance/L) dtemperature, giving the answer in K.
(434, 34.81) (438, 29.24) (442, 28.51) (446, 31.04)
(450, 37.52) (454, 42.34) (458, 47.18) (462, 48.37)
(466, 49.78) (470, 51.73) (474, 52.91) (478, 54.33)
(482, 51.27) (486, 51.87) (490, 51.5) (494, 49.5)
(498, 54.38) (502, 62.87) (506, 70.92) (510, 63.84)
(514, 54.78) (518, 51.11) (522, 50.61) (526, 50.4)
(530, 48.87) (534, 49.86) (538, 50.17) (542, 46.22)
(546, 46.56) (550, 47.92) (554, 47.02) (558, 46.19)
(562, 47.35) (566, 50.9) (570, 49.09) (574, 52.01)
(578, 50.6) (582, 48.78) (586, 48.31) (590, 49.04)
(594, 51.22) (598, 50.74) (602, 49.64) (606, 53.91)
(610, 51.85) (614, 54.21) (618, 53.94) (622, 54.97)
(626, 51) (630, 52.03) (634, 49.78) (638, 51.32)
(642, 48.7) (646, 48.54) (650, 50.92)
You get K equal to 0.8 K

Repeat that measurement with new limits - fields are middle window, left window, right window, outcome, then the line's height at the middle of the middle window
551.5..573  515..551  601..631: 0.95 K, 50.5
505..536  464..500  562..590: -2.13 K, 51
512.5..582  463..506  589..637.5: 4.62 K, 52.8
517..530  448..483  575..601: -0.36 K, 49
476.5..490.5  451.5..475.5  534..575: -1.12 K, 48.4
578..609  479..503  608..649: 1.02 K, 52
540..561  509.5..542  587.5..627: 1.98 K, 51.7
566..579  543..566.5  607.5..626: -0.40 K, 49.1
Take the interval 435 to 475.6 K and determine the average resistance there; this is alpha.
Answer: 41.6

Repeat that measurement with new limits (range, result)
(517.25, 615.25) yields 49.7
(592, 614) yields 51.7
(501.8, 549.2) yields 53.4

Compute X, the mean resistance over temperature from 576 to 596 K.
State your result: 49.6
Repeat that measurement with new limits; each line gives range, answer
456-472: 49.3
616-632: 53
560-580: 50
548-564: 47.1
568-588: 49.8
